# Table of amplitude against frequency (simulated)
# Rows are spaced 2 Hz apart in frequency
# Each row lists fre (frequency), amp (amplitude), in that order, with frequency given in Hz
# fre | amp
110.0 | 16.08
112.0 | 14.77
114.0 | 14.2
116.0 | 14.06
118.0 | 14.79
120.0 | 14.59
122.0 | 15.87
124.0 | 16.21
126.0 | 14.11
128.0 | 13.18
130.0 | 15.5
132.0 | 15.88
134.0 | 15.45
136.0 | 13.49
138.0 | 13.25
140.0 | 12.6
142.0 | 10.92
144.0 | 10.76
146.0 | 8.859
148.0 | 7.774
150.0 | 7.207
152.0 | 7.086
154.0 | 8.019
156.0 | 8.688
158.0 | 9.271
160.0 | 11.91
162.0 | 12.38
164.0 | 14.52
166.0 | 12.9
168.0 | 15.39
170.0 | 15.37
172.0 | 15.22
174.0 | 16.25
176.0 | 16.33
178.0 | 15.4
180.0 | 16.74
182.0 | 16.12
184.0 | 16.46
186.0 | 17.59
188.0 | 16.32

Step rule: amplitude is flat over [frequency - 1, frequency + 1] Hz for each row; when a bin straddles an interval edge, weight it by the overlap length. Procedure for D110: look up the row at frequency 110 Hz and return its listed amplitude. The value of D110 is 16.08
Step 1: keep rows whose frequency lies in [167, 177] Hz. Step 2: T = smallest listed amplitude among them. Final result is 15.22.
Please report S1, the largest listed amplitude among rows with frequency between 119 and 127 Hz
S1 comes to 16.21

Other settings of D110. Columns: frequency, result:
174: 16.25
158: 9.271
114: 14.2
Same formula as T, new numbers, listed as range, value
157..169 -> 9.271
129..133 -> 15.5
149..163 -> 7.086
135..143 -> 10.92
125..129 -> 13.18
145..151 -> 7.207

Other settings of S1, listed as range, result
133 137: 15.45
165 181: 16.74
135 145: 13.49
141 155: 10.92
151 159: 9.271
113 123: 15.87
